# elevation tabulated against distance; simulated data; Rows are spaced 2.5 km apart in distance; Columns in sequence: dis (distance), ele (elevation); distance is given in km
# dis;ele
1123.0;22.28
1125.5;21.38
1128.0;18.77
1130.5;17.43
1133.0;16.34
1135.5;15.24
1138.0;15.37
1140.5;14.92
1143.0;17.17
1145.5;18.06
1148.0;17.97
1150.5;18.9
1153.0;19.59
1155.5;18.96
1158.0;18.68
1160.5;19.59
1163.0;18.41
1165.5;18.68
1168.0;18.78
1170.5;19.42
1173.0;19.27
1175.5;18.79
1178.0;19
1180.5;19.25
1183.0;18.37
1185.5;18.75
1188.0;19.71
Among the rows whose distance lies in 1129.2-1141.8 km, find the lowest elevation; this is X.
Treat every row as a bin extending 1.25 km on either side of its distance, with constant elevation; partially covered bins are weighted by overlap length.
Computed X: 14.92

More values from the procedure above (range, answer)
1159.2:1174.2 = 18.41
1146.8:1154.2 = 17.97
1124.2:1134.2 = 16.34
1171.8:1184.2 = 18.37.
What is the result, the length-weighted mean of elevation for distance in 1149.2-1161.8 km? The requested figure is 19.1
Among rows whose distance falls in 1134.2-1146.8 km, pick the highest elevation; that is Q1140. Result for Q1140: 18.06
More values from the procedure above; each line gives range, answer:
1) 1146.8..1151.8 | 18.9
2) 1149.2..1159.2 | 19.59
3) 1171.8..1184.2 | 19.27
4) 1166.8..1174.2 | 19.42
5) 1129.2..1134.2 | 17.43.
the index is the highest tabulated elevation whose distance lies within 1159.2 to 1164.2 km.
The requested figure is 19.59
